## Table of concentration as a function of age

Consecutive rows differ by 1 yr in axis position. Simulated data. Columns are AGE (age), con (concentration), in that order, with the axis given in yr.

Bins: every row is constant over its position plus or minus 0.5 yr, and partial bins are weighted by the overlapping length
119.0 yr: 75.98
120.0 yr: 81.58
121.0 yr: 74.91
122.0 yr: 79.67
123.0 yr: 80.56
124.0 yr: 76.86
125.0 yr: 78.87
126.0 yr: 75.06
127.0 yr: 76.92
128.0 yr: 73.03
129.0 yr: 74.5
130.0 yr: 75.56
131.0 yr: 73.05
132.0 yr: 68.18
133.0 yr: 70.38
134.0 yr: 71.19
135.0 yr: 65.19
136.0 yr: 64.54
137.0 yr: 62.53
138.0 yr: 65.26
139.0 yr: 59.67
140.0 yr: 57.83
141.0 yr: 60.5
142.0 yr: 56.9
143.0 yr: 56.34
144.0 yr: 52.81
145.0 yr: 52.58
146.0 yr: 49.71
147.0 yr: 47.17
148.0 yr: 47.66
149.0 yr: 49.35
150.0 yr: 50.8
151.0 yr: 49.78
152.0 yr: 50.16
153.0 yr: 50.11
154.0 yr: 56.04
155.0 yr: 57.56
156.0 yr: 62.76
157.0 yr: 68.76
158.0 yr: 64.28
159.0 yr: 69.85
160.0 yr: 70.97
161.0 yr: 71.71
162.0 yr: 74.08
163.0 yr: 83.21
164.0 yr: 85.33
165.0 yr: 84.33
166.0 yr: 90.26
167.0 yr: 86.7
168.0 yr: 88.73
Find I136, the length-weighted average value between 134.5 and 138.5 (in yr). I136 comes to 64.4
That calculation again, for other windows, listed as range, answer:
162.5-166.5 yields 85.8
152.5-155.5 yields 54.6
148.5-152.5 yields 50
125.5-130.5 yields 75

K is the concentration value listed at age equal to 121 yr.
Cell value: 74.91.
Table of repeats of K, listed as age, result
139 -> 59.67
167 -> 86.7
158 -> 64.28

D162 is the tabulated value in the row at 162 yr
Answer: 74.08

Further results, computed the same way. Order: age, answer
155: 57.56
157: 68.76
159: 69.85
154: 56.04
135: 65.19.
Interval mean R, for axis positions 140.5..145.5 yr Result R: 55.8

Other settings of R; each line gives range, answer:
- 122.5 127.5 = 77.7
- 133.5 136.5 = 67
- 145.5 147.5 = 48.4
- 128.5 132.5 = 72.8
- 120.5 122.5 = 77.3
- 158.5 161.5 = 70.8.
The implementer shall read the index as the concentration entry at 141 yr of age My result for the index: 60.5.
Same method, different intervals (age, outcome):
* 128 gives 73.03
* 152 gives 50.16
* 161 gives 71.71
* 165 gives 84.33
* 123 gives 80.56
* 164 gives 85.33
